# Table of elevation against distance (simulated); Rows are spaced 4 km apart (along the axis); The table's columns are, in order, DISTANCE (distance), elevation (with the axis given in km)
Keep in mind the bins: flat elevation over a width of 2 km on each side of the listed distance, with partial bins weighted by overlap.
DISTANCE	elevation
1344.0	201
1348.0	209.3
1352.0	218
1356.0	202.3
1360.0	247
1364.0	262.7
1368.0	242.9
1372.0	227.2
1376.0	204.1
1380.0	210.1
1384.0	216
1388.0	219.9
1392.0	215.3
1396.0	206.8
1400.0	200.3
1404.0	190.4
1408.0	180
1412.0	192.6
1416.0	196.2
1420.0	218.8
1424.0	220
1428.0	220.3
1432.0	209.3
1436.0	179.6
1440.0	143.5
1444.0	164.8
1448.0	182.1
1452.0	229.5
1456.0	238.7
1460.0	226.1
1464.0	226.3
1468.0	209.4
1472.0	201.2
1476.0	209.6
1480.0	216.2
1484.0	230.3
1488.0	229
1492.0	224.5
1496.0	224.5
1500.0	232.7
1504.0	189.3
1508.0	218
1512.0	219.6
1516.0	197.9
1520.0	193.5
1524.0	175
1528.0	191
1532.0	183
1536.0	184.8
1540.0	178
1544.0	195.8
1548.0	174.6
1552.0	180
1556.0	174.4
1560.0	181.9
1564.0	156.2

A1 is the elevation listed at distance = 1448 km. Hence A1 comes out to 182.1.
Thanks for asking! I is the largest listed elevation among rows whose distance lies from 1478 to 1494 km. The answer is 230.3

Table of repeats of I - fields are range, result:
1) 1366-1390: 242.9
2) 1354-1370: 262.7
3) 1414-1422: 218.8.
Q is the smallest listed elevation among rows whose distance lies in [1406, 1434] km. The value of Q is 180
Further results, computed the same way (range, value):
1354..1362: 202.3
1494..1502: 224.5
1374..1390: 204.1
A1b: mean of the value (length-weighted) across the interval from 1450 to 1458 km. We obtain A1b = 234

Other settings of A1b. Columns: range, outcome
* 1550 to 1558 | 177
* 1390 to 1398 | 211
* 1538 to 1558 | 181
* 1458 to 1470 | 221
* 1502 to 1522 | 204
